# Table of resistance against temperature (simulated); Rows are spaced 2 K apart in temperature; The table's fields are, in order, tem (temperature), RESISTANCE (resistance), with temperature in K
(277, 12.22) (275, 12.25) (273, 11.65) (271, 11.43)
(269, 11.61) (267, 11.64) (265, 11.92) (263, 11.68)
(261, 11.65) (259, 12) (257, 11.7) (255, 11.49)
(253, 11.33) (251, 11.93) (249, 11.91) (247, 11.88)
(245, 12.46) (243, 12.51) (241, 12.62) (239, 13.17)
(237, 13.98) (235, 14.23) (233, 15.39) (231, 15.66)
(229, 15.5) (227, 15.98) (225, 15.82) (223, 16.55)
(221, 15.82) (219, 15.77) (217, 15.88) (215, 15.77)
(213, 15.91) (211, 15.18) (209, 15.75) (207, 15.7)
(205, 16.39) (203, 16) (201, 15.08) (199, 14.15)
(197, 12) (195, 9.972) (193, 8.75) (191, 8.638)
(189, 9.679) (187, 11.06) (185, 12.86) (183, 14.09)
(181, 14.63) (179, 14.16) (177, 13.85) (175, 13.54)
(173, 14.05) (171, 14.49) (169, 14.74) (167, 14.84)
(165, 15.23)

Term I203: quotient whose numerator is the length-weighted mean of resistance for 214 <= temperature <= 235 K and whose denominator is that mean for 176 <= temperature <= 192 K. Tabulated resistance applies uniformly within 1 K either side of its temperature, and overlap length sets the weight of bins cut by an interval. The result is 1.3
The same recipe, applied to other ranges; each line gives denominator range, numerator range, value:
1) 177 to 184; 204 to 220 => 1.11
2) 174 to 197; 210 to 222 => 1.32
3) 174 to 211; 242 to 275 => 0.90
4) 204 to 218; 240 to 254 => 0.77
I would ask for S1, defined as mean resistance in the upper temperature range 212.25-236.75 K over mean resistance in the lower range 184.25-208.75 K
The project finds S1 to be 1.2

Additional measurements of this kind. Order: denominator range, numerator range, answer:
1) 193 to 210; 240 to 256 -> 0.86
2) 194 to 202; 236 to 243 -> 1.03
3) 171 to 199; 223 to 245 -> 1.18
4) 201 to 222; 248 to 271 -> 0.74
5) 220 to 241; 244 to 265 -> 0.78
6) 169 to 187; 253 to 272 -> 0.84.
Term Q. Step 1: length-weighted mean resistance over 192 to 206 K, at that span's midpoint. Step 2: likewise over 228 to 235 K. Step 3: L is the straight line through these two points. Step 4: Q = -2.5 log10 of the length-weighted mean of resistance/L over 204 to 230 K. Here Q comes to -0.11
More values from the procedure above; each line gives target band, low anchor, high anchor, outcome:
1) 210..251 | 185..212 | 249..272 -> -0.180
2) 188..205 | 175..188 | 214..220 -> 0.202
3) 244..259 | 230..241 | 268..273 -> 0.106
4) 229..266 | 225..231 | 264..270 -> 0.084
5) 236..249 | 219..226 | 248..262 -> 0.056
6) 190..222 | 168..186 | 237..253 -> -0.069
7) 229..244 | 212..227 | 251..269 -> 0.011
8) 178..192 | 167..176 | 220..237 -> 0.195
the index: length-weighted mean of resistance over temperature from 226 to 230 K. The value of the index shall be 15.7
